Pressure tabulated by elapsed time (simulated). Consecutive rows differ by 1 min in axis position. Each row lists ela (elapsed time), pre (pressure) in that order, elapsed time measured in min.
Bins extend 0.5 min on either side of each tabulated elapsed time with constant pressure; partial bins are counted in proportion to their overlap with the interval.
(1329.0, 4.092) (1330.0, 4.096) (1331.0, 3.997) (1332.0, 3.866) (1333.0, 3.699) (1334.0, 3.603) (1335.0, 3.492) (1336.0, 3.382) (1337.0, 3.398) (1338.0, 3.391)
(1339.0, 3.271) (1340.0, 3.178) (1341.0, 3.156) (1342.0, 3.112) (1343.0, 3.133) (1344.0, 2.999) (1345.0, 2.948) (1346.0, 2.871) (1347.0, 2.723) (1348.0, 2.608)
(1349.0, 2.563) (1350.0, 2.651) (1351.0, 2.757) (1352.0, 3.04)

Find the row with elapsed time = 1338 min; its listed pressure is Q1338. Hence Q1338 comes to 3.391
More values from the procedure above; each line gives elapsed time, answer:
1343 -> 3.133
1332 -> 3.866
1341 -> 3.156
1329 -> 4.092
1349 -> 2.563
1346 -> 2.871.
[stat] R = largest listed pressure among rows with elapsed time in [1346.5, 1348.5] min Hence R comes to 2.723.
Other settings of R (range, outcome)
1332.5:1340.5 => 3.699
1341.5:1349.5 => 3.133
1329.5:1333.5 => 4.096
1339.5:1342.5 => 3.178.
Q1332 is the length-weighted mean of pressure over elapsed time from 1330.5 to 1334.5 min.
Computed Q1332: 3.79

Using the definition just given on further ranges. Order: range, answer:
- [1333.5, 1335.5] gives 3.55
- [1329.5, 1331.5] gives 4.05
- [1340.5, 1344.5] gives 3.1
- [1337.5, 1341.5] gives 3.25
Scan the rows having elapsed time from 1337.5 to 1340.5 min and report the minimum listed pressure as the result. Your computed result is 3.178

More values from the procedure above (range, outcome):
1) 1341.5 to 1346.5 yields 2.871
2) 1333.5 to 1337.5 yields 3.382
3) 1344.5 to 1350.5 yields 2.563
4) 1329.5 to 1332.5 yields 3.866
